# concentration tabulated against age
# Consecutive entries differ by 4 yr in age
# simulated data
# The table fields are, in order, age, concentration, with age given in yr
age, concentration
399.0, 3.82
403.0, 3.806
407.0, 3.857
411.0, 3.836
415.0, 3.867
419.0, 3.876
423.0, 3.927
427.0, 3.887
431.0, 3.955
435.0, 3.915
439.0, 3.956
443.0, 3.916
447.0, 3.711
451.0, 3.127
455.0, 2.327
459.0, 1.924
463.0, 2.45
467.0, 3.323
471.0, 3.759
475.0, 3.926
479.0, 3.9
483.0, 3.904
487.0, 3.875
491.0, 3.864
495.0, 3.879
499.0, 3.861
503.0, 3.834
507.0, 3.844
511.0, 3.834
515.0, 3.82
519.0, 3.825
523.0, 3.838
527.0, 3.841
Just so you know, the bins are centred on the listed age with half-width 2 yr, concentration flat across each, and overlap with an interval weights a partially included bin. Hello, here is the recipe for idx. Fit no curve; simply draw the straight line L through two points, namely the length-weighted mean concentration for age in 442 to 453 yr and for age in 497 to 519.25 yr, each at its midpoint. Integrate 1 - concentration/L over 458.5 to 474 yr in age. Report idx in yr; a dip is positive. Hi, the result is 2.6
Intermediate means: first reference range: 3.55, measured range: 3.02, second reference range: 3.84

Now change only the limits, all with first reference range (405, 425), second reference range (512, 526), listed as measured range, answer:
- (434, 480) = 6.28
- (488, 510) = -0.11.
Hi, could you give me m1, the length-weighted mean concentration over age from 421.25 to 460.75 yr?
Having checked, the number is 3.47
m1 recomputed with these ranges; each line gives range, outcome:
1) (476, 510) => 3.87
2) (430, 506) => 3.55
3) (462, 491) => 3.65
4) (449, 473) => 2.82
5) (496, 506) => 3.85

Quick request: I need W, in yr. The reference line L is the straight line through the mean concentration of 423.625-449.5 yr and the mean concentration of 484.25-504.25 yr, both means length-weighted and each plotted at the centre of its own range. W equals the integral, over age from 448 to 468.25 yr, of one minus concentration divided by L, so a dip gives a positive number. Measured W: 6.4 yr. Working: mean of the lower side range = 3.88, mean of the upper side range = 3.87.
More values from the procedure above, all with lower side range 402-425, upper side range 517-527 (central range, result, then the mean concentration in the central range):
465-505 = 0.3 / 3.81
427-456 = 1.8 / 3.62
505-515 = 0.0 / 3.84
